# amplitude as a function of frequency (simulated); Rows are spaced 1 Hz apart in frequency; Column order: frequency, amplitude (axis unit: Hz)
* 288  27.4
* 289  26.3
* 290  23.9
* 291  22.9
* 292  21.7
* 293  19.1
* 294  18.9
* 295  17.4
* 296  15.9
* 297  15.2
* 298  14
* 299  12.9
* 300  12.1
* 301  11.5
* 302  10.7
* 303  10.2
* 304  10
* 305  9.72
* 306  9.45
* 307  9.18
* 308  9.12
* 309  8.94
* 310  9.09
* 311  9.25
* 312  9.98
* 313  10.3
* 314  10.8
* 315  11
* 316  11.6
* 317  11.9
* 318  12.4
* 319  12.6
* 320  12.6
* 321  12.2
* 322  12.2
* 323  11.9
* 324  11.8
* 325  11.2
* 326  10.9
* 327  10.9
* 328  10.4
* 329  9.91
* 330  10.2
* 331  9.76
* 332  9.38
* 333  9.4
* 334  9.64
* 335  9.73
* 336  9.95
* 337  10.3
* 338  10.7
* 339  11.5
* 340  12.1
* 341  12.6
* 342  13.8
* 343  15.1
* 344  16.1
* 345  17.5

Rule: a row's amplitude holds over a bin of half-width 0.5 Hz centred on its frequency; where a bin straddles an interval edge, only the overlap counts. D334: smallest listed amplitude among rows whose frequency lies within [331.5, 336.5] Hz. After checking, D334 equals 9.38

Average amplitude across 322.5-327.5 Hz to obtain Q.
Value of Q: 11.3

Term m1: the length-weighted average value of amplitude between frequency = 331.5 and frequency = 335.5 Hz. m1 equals 9.54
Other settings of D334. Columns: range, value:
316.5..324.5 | 11.8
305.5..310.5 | 8.94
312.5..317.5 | 10.3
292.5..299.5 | 12.9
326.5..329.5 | 9.91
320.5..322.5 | 12.2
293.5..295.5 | 17.4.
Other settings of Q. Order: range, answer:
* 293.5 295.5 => 18.1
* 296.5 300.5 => 13.5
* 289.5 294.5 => 21.3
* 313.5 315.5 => 10.9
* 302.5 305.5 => 9.97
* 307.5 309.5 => 9.03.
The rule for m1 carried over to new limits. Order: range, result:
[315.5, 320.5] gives 12.2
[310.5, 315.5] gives 10.3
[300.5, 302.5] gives 11.1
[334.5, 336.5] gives 9.84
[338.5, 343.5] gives 13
